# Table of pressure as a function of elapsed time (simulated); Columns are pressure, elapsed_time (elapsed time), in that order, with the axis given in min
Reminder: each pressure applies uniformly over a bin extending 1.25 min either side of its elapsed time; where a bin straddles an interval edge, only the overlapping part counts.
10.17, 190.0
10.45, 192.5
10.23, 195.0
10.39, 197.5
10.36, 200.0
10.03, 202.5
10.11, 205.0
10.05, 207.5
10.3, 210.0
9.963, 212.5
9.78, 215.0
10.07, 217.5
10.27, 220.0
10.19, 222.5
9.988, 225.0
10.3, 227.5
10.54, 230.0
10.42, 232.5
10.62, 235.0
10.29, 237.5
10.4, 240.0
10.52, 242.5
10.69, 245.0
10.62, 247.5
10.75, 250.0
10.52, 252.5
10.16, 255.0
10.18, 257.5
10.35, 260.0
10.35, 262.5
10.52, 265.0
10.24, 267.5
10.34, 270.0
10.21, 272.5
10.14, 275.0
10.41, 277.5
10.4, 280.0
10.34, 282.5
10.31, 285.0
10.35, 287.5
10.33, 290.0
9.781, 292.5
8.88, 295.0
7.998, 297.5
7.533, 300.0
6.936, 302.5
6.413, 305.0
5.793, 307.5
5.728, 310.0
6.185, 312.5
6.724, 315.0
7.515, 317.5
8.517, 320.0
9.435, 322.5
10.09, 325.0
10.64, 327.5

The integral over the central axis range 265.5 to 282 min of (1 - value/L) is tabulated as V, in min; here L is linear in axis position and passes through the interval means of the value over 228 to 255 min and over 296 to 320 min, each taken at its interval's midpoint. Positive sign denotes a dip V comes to -3.0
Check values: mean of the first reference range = 10.5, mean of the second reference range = 6.87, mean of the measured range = 10.3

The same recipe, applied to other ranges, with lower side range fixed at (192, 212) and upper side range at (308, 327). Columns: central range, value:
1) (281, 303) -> -2.4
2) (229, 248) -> -2.1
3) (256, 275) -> -3.0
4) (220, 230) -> -0.5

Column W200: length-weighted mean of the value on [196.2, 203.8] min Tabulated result 10.3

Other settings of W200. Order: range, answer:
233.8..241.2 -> 10.4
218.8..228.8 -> 10.2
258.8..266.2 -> 10.4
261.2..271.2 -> 10.4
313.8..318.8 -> 7.14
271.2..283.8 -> 10.3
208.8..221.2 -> 10.1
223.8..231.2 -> 10.3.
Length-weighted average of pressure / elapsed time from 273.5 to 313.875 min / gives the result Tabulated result 8.6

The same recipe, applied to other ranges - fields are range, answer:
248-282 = 10.4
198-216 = 10.1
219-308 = 9.87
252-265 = 10.3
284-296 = 9.94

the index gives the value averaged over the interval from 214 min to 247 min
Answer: 10.3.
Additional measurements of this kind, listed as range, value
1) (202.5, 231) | 10.1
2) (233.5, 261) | 10.5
